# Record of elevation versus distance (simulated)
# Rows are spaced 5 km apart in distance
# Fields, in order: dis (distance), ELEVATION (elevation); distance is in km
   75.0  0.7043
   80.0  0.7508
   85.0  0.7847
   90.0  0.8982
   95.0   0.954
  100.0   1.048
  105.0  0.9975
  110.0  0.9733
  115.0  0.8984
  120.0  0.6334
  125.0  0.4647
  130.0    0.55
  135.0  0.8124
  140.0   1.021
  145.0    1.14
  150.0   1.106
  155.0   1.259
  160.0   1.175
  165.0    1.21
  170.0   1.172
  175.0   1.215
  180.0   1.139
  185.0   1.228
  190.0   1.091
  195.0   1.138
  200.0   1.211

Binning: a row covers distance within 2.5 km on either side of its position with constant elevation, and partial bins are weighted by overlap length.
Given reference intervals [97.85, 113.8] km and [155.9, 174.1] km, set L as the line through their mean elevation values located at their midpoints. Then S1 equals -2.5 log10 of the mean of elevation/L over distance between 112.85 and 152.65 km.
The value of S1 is 0.30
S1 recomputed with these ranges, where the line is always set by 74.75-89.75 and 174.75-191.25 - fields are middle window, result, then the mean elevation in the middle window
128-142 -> 0.23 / 0.795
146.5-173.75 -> -0.10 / 1.18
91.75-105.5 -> -0.18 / 0.995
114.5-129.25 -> 0.43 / 0.62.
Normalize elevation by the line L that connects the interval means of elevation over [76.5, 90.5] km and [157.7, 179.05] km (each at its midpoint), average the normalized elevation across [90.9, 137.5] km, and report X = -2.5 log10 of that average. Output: 0.13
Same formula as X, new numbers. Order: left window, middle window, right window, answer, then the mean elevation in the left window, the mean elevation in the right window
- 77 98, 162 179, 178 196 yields -0.09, 0.848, 1.15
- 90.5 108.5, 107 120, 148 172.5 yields 0.17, 0.987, 1.19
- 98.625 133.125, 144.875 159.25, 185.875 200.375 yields -0.22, 0.787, 1.15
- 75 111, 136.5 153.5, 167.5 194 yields -0.02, 0.898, 1.17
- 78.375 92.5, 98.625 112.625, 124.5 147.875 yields -0.22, 0.815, 0.831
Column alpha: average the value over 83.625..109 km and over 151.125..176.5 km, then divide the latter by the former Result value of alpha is 1.27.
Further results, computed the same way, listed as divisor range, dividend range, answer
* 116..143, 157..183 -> 1.66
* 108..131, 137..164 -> 1.61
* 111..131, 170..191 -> 1.76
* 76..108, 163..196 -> 1.31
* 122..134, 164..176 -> 2.17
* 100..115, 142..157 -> 1.18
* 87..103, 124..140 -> 0.71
